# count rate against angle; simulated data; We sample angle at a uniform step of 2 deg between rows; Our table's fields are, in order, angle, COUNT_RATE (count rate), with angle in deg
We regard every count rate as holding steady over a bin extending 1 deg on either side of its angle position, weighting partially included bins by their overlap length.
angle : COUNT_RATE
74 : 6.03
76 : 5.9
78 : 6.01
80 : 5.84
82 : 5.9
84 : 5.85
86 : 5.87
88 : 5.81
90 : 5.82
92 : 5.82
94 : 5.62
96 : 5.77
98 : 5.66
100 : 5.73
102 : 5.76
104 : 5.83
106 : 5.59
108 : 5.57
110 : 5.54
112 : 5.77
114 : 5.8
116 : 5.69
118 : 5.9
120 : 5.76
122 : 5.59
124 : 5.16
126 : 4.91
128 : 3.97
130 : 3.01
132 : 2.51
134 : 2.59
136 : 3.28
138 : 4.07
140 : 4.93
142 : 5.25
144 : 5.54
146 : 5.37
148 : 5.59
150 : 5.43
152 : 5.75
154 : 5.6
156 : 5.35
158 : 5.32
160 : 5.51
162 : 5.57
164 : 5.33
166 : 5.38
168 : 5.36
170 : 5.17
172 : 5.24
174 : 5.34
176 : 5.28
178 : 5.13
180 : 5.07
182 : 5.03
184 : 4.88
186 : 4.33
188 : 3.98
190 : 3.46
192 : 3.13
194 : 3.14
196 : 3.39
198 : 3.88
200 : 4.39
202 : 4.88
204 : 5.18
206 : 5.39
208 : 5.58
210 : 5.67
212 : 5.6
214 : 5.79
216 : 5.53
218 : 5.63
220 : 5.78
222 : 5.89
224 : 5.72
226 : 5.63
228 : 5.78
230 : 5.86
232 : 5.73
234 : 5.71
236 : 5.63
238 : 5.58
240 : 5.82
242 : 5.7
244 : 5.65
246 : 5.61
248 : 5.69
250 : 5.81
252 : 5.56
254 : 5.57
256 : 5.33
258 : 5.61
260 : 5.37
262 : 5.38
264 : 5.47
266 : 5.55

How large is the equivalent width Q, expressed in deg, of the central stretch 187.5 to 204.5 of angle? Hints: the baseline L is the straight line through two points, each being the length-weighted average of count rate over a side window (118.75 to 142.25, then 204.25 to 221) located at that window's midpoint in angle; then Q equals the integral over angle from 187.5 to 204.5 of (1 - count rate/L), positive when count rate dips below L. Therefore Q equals 4.6 deg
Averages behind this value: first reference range 4.24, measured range 3.9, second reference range 5.6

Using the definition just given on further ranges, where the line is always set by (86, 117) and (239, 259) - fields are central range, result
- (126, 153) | 6.04 deg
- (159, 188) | 2.73 deg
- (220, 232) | -0.26 deg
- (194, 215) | 2.87 deg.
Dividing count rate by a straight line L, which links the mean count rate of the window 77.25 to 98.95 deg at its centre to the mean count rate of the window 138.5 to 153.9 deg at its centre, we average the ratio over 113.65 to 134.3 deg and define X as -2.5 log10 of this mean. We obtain 0.19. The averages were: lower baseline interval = 5.81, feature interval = 4.66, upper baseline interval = 5.38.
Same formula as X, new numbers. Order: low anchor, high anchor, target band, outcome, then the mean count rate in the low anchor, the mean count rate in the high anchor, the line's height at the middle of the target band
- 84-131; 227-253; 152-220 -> 0.130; 5.48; 5.7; 5.61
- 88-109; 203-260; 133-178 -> 0.117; 5.72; 5.64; 5.69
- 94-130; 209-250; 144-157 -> 0.005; 5.46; 5.7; 5.54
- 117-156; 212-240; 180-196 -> 0.299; 4.76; 5.71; 5.31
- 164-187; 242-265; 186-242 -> 0.052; 5.12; 5.56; 5.34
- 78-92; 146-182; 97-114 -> 0.008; 5.86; 5.37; 5.73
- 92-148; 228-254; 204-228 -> -0.015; 5.07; 5.69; 5.56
